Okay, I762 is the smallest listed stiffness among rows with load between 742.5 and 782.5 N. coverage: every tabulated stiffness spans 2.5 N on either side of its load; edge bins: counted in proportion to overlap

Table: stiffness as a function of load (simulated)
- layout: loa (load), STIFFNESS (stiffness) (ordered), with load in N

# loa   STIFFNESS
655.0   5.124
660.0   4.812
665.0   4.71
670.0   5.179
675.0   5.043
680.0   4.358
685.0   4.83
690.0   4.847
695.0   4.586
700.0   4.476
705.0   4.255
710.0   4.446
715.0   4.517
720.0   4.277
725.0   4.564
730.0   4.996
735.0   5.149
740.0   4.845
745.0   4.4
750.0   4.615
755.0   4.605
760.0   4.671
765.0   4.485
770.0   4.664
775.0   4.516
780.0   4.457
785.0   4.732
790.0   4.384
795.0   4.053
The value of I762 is 4.4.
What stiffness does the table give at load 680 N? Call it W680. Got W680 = 4.358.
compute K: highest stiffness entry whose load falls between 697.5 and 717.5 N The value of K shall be 4.517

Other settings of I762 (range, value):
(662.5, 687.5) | 4.358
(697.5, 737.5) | 4.255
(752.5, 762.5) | 4.605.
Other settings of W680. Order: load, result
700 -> 4.476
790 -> 4.384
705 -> 4.255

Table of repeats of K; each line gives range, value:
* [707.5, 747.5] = 5.149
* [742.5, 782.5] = 4.671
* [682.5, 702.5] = 4.847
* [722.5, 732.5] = 4.996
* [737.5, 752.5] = 4.845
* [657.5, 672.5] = 5.179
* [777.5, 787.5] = 4.732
